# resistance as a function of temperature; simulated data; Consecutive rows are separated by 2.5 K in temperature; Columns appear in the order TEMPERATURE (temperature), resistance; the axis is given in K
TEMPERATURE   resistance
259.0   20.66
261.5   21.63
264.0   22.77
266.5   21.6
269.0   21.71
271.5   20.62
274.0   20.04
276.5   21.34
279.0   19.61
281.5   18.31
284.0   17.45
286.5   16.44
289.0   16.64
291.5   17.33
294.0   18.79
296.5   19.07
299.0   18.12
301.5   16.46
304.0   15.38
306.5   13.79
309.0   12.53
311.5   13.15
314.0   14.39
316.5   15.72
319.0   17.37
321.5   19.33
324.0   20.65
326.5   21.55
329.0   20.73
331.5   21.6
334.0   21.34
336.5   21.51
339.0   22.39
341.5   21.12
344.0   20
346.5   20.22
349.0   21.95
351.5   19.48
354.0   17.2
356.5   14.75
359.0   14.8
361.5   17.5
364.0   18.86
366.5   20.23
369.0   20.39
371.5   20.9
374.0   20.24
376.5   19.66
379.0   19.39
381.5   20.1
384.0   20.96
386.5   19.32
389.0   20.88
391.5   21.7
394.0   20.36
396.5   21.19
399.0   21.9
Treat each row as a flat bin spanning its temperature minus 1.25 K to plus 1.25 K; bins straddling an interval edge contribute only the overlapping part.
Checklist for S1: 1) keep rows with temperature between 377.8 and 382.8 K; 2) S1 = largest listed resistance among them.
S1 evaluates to 20.1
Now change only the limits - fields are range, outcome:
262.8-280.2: 22.77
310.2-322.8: 19.33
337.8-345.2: 22.39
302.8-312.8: 15.38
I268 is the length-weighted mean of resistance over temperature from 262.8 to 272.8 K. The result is 21.7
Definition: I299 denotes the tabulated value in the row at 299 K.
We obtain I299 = 18.12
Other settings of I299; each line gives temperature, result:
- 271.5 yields 20.62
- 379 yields 19.39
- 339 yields 22.39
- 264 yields 22.77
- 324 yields 20.65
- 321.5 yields 19.33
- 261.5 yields 21.63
